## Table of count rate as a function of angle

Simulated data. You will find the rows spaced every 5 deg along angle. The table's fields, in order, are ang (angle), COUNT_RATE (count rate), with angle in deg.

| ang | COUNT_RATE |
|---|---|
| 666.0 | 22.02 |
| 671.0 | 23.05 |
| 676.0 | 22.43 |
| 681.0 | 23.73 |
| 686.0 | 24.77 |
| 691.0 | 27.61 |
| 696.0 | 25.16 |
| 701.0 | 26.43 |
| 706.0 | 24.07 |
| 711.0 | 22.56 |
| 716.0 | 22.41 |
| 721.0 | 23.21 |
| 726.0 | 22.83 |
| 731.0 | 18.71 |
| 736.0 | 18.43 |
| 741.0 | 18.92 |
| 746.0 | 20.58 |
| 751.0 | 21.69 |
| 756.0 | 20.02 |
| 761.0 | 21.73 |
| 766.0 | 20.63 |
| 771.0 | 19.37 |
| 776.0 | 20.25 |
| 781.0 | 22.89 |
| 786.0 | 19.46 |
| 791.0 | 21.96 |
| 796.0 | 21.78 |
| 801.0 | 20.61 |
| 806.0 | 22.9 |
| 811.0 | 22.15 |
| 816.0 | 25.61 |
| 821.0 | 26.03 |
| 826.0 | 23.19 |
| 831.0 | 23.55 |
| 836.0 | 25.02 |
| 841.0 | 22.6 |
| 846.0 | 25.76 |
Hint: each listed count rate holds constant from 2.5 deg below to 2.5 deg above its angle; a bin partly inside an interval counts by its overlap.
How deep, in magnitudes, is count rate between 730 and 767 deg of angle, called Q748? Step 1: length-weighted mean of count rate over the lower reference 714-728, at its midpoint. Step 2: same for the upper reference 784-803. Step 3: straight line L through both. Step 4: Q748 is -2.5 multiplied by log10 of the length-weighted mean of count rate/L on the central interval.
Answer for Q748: 0.10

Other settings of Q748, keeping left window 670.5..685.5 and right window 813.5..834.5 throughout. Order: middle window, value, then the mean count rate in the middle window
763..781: 0.177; 20.5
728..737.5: 0.255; 18.8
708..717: 0.048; 22.6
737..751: 0.196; 20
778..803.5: 0.143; 21.3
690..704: -0.119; 26.2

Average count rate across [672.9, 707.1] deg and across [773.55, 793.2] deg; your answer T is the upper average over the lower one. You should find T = 0.8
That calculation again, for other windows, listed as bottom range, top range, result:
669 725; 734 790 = 0.85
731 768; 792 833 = 1.15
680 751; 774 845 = 1.00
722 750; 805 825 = 1.20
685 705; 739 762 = 0.79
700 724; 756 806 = 0.89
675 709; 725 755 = 0.80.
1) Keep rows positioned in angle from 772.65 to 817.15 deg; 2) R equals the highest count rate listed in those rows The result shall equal 25.61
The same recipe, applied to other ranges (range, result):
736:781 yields 22.89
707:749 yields 23.21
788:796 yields 21.96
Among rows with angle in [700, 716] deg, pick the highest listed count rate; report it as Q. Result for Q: 26.43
